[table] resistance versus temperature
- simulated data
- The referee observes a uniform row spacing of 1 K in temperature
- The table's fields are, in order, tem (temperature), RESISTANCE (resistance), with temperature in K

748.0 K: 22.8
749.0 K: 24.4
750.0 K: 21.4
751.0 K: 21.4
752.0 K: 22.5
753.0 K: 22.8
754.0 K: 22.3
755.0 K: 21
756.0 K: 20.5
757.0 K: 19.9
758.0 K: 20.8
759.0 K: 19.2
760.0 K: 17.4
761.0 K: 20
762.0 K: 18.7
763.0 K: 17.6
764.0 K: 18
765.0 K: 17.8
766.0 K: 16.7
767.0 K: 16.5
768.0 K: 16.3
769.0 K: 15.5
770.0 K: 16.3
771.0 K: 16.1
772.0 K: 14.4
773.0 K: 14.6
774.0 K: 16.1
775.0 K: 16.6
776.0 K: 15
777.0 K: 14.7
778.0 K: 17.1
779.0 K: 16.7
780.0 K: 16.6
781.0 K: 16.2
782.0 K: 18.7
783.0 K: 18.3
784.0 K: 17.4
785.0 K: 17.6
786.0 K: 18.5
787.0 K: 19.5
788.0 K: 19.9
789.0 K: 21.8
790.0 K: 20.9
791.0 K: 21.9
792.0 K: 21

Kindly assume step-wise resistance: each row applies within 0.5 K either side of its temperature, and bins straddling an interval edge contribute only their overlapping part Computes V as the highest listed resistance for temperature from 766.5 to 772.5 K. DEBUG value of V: 16.5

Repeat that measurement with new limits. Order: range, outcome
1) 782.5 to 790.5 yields 21.8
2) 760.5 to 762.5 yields 20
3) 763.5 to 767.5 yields 18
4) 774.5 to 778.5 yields 17.1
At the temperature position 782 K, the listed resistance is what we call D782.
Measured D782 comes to 18.7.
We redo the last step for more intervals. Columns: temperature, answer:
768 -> 16.3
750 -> 21.4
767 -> 16.5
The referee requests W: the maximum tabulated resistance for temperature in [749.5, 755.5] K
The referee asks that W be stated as 22.8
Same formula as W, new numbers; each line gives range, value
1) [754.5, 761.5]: 21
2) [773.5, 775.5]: 16.6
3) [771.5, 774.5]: 16.1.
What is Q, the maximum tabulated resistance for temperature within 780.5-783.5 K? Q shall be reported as 18.7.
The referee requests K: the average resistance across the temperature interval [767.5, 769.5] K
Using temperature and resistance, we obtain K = 15.9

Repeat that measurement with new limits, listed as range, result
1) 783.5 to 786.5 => 17.8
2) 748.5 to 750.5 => 22.9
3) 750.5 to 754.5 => 22.2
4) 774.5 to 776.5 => 15.8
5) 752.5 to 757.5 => 21.3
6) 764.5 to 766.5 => 17.2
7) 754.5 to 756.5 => 20.8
